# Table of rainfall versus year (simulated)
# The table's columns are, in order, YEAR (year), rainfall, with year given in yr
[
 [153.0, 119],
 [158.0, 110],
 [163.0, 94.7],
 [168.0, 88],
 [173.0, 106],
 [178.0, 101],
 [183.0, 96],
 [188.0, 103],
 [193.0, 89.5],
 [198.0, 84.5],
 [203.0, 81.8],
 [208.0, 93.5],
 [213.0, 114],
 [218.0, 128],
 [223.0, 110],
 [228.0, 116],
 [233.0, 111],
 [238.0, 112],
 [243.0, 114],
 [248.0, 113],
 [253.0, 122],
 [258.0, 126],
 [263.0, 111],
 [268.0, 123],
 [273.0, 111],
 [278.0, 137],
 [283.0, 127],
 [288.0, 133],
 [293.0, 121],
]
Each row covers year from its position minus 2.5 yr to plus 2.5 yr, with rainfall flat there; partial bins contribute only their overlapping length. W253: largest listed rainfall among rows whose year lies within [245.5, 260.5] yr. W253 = 126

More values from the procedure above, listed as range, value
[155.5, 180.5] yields 110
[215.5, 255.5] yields 128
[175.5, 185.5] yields 101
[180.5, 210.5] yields 103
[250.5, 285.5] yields 137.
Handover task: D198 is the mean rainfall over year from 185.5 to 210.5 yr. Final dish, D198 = 90.5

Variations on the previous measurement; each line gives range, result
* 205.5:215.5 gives 104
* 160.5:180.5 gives 97.4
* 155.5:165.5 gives 102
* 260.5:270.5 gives 117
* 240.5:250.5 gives 114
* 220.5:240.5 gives 112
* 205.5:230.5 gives 112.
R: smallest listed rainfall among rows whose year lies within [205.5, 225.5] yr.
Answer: 93.5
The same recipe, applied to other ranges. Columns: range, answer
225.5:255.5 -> 111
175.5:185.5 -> 96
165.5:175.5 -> 88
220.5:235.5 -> 110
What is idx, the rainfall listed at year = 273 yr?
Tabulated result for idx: 111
